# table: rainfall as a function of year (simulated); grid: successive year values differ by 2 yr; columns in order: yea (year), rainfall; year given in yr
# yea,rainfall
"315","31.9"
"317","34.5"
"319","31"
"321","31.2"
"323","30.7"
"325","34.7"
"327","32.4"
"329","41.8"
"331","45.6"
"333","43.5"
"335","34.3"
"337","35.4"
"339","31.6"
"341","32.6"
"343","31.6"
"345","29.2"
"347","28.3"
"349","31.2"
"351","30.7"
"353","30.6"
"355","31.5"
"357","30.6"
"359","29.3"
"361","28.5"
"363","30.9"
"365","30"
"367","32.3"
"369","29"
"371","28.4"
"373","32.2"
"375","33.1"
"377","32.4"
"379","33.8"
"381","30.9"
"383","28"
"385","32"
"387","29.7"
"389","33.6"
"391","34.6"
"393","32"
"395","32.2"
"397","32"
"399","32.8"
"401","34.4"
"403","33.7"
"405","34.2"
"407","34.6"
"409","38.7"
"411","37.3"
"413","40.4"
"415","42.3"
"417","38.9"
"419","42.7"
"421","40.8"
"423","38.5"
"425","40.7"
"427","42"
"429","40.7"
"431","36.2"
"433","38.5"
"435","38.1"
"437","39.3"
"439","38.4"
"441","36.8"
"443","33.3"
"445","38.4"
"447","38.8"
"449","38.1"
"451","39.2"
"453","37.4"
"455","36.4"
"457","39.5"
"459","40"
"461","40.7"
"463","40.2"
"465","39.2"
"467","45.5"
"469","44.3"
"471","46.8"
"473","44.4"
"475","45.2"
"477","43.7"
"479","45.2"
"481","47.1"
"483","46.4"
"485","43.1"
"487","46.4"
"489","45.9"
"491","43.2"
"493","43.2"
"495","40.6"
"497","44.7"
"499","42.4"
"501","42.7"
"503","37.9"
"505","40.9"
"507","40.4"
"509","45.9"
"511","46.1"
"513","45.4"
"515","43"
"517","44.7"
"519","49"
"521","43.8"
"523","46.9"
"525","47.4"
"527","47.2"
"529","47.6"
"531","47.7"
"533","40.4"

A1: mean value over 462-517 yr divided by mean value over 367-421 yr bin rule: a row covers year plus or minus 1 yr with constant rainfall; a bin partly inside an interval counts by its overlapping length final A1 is 1.28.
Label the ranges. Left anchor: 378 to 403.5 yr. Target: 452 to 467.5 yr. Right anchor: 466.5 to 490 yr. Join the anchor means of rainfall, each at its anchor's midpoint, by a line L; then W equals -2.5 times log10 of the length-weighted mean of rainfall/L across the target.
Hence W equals 0.08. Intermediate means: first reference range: 32.3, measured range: 39.7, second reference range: 45.3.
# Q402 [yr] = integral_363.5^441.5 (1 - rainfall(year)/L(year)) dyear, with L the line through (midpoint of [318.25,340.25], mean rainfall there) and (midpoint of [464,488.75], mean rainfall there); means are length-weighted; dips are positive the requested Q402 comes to 9.8 yr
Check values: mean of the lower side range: 35.7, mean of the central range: 35.2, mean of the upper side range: 44.8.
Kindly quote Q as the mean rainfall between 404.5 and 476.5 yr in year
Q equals 39.7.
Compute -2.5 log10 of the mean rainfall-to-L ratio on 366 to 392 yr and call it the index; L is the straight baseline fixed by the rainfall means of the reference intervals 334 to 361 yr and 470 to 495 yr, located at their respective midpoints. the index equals 0.09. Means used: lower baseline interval 31.2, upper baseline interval 44.9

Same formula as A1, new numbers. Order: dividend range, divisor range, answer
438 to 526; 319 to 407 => 1.31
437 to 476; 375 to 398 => 1.25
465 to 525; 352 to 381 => 1.43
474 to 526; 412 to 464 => 1.13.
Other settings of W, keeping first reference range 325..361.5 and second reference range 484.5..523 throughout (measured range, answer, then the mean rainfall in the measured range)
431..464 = 0.05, 38.3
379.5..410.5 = 0.12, 33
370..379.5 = 0.11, 31.9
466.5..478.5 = -0.08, 45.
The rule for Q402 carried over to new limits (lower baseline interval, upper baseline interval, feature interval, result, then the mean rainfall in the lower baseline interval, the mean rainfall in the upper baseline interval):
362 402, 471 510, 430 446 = 0.2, 31.7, 43.7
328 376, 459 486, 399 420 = 0.3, 32.6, 43.8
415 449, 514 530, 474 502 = -0.5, 39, 46.2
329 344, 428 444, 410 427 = -1.3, 36.7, 37.7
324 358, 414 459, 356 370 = 2.0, 33.9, 38.9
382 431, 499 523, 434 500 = -1.7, 36.1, 43.7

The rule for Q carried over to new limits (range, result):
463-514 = 43.8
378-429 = 35.7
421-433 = 39.6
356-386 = 30.8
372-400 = 32.1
